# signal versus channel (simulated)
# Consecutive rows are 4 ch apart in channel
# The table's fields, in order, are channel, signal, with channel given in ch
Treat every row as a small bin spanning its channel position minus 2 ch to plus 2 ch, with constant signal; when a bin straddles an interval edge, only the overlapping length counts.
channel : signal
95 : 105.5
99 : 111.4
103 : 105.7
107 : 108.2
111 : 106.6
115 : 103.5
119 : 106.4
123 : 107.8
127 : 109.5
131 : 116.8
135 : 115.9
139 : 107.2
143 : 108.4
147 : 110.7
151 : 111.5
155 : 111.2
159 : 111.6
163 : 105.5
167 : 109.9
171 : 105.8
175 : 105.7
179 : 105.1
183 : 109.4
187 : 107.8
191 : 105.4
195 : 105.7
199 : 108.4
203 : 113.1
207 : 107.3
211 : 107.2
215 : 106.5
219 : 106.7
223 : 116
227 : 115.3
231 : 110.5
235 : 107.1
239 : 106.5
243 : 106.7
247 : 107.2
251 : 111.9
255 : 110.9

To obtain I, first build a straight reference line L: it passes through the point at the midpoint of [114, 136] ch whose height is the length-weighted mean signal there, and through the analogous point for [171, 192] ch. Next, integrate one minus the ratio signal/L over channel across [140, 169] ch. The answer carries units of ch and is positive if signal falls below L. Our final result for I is -0.4 ch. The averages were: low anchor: 110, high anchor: 107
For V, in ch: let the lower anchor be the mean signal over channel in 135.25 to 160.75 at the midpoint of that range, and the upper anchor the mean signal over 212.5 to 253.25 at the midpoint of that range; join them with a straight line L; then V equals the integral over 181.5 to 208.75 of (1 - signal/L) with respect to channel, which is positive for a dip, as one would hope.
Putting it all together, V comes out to 0.4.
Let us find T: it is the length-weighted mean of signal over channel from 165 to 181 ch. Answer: 107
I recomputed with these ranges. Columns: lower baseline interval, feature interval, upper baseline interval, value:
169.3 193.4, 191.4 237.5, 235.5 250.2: -1.0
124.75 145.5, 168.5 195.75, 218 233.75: 1.3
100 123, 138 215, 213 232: 0.6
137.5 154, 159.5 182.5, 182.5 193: 0.3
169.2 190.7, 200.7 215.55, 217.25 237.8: 0.1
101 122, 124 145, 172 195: -1.0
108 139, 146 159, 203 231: -0.2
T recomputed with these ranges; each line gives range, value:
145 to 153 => 111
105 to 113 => 107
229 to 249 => 108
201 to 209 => 110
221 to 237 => 112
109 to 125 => 106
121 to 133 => 111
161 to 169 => 108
